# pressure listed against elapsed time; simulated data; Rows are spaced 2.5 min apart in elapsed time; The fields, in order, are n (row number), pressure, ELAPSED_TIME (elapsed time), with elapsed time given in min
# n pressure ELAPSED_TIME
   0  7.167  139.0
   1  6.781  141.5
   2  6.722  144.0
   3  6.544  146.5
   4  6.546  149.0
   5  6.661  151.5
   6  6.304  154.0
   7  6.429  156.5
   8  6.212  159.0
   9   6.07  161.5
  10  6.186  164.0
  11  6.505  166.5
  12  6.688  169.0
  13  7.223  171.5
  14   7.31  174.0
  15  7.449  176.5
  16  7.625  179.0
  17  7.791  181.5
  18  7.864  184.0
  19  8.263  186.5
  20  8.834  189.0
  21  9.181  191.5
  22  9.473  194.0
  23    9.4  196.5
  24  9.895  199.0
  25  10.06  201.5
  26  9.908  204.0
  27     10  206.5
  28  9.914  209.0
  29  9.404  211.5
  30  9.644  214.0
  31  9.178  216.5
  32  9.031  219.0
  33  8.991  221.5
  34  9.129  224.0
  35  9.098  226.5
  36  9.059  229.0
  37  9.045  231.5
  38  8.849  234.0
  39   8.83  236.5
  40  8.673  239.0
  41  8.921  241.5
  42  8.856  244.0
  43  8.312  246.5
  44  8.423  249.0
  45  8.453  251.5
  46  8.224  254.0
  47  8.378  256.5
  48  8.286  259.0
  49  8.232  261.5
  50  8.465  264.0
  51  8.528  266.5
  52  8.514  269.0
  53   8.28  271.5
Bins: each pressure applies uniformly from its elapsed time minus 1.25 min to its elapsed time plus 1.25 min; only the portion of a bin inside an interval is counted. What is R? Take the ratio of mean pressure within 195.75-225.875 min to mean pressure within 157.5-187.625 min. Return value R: 1.3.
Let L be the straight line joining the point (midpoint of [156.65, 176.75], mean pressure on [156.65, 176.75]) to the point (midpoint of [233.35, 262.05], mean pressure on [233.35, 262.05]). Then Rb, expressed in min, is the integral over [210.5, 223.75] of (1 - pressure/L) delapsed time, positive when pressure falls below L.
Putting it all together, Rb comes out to -2.4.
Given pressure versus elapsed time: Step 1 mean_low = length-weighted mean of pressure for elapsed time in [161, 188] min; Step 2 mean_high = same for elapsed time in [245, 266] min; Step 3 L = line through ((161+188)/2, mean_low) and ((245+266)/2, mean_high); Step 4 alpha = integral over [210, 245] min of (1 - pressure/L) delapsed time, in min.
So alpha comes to -4.8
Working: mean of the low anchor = 7.23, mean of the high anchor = 8.36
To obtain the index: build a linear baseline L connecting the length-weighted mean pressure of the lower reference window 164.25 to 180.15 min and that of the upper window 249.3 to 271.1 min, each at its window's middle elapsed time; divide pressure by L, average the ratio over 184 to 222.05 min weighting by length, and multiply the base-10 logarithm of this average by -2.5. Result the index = -0.24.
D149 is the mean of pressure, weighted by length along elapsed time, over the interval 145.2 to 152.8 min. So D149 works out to 6.58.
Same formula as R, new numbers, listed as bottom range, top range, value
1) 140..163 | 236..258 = 1.32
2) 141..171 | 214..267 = 1.35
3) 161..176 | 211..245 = 1.34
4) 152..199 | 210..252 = 1.19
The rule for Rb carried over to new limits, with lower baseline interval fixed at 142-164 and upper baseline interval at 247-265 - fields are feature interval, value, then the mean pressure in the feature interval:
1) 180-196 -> -3.4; 8.59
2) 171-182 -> -1.0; 7.48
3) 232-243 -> -1.1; 8.83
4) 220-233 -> -2.1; 9.06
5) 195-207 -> -4.1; 9.84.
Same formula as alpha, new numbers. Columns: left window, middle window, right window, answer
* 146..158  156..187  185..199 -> 2.93 min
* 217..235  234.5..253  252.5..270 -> 0.14 min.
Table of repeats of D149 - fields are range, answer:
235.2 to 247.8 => 8.72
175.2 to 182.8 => 7.62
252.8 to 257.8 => 8.3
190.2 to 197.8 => 9.35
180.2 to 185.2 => 7.83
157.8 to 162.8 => 6.14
